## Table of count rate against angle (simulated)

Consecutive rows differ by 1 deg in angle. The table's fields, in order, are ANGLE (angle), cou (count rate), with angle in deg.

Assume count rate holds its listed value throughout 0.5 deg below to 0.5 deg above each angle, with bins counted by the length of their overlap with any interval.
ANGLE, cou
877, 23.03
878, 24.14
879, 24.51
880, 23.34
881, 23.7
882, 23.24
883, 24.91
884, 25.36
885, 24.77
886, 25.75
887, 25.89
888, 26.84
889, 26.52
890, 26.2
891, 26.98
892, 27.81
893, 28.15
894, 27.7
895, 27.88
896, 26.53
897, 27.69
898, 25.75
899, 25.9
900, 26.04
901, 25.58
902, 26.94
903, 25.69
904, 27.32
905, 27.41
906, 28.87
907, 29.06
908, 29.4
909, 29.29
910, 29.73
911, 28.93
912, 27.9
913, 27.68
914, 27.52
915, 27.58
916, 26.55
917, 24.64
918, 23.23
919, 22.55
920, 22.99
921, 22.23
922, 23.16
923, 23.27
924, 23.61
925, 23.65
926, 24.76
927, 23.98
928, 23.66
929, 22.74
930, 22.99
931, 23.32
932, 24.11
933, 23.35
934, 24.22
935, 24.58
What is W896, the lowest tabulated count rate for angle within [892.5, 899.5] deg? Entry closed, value 25.75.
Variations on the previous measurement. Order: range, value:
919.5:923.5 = 22.23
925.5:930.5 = 22.74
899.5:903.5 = 25.58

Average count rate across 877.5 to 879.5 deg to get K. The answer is 24.3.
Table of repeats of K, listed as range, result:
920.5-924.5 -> 23.1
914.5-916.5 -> 27.1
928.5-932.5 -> 23.3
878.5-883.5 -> 23.9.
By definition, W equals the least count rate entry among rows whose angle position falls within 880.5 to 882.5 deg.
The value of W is 23.24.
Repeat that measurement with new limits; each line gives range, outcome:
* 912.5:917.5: 24.64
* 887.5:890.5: 26.2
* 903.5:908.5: 27.32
